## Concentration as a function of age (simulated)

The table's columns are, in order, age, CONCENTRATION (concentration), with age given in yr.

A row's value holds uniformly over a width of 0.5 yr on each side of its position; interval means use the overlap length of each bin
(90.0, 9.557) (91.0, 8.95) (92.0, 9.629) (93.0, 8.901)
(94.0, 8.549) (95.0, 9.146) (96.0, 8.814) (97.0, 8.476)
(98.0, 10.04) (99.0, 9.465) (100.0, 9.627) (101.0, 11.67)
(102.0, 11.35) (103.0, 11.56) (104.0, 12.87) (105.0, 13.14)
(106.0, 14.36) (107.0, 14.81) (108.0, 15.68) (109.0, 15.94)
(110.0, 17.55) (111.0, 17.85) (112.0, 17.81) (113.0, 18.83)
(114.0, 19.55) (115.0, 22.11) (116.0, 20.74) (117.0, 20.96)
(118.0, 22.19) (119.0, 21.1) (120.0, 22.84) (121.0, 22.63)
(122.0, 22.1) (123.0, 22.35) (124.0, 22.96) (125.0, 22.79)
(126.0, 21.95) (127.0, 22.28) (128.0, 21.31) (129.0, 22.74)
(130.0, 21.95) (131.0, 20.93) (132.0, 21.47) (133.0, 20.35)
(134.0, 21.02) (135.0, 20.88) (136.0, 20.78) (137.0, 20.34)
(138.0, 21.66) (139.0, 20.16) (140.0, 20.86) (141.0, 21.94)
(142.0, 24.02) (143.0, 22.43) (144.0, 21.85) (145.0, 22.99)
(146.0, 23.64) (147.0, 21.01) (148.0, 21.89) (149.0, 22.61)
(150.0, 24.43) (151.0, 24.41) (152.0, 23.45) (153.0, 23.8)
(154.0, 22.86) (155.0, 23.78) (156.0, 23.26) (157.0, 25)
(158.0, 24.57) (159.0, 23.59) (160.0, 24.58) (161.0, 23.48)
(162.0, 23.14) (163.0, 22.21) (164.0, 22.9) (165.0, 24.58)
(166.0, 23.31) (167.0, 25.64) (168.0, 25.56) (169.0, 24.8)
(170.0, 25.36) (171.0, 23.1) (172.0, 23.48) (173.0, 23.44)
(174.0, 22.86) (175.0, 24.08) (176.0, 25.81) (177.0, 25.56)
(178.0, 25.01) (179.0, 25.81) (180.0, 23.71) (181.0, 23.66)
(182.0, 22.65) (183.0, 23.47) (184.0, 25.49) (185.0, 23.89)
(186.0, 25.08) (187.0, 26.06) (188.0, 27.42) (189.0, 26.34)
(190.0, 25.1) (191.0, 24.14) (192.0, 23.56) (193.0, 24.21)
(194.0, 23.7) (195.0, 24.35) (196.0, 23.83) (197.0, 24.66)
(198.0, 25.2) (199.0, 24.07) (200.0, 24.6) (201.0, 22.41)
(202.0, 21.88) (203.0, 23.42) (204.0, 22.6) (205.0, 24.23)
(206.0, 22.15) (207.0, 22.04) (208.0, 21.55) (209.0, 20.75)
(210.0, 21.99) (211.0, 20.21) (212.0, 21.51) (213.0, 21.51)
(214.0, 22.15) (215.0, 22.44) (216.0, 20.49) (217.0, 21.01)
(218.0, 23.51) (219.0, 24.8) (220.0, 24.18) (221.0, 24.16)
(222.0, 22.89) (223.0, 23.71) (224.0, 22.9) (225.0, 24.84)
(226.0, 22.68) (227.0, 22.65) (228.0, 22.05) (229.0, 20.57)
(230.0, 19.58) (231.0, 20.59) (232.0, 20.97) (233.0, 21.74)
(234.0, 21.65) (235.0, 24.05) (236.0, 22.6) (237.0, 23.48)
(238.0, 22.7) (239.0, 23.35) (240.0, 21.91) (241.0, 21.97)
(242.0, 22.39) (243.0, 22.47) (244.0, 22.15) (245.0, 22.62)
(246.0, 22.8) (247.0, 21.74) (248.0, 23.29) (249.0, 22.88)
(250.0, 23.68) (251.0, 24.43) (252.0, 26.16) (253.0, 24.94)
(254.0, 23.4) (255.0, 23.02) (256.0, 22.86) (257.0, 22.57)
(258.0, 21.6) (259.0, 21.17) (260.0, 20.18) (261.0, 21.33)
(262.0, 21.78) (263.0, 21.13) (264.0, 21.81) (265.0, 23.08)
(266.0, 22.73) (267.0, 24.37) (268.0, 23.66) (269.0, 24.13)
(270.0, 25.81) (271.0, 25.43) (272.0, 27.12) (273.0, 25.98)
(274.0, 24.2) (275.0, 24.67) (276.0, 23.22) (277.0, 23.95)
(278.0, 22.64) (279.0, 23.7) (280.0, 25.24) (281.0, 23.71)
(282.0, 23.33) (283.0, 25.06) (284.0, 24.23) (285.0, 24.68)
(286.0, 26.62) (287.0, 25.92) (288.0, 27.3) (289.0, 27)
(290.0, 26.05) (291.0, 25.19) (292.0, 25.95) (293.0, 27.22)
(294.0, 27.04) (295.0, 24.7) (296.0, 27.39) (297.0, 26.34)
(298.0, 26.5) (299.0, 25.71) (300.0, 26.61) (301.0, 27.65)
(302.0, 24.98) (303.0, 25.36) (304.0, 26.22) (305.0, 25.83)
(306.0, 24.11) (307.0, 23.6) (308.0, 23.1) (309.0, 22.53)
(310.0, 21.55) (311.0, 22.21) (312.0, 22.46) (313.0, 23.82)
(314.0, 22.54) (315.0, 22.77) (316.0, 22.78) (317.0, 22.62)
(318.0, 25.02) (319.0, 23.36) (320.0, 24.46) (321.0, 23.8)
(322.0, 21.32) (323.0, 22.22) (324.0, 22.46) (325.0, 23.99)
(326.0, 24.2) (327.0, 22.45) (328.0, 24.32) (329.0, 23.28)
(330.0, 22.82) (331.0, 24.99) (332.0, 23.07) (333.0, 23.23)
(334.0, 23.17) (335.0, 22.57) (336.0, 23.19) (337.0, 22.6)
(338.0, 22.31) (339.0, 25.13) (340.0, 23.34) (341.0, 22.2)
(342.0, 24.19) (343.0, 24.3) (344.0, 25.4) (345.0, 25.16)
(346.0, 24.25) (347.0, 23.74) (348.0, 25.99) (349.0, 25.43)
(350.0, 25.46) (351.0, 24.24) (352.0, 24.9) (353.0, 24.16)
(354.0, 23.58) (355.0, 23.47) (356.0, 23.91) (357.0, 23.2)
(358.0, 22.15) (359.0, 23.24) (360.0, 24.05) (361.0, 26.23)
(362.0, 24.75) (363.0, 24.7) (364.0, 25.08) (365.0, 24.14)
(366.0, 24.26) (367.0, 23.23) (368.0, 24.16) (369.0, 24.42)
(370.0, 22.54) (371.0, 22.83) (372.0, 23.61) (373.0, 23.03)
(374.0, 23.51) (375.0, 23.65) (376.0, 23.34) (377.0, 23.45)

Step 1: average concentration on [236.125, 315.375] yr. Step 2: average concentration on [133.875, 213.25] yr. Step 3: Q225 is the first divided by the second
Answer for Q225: 1.0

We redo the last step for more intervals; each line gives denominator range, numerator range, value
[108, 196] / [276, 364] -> 1.06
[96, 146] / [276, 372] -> 1.29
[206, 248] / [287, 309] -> 1.16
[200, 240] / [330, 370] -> 1.07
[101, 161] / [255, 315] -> 1.17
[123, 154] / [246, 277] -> 1.06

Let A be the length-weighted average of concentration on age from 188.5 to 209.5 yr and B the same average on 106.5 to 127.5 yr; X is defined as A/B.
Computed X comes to 1.16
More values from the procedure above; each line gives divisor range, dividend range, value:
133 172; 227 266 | 0.97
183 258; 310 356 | 1.02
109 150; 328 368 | 1.12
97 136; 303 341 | 1.27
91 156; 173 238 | 1.24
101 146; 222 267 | 1.13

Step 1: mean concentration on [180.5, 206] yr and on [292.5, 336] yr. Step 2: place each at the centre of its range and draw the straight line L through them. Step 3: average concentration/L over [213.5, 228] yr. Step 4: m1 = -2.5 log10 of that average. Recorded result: 0.054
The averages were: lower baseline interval 24.2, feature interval 23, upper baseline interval 24.1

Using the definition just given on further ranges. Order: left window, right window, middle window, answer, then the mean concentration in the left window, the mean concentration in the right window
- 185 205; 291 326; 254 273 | 0.06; 24.3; 24.4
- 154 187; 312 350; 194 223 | 0.06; 24.2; 23.6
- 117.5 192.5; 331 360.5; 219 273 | 0.03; 23.3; 23.9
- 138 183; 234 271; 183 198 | -0.07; 23.6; 22.9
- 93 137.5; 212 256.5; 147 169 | -0.22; 17.5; 22.7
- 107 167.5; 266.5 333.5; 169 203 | -0.08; 21.9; 24.5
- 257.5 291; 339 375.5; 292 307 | -0.09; 24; 24.1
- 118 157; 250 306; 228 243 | 0.09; 22.2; 24.6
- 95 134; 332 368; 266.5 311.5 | -0.12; 17.7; 24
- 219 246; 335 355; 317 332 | 0.02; 22.5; 24.1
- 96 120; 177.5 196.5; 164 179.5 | -0.08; 15.6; 24.6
